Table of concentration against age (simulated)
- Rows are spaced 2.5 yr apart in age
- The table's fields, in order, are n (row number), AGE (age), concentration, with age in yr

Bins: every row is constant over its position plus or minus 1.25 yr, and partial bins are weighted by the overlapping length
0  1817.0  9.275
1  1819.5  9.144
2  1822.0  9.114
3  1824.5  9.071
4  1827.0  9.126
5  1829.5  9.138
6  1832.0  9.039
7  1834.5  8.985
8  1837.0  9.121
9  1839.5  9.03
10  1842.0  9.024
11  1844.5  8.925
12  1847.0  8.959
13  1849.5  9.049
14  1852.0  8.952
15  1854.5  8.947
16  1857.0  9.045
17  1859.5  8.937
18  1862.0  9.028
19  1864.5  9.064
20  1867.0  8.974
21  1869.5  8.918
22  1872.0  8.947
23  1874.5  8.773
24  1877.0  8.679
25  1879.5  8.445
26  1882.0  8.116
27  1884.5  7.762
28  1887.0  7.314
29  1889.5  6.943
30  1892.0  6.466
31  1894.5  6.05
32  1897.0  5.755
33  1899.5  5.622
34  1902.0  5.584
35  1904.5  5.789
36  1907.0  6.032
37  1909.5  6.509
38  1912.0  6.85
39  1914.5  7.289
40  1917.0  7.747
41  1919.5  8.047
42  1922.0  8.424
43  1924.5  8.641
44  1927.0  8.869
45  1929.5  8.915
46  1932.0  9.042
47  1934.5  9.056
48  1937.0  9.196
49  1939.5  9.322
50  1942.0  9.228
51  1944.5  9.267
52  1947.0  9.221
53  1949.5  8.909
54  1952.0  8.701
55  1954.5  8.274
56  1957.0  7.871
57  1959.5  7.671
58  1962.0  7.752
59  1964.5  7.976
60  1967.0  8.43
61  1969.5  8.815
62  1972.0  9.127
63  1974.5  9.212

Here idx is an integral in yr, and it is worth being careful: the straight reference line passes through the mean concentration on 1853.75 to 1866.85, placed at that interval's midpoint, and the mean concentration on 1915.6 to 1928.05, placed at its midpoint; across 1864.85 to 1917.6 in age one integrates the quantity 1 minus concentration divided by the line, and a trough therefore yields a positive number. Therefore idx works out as 8.4 yr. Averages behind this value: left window 9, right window 8.32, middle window 7.29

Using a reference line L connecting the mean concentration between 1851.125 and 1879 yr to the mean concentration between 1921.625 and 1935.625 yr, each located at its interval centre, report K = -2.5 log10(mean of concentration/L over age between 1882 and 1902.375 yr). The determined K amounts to 0.33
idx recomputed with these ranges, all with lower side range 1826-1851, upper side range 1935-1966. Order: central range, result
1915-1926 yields 0.7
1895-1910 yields 5.0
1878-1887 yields 0.9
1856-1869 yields -0.1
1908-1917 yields 1.8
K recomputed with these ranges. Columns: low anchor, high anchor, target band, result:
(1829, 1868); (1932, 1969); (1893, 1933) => 0.22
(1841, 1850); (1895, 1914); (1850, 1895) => -0.09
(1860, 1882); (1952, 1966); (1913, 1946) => -0.05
